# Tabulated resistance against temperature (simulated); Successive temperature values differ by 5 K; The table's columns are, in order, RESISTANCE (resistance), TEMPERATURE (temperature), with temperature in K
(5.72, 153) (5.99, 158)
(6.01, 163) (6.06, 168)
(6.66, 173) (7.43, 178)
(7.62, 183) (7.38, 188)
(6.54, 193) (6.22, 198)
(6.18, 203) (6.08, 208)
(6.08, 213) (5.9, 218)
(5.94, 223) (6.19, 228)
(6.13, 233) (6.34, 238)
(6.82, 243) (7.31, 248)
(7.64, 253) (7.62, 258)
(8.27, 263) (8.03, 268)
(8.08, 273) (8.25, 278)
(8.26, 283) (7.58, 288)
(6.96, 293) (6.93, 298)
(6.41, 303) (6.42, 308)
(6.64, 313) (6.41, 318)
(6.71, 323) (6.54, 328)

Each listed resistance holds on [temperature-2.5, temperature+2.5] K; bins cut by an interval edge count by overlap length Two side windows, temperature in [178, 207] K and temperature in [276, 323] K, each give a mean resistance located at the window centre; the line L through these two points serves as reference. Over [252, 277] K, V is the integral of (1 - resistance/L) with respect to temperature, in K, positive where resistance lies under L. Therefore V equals -3.5 K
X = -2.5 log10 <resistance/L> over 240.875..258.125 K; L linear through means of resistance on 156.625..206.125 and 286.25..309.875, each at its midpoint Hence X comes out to -0.088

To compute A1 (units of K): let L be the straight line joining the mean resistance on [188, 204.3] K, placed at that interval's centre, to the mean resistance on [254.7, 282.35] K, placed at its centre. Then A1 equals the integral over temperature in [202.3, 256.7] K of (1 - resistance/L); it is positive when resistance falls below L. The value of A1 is 5.8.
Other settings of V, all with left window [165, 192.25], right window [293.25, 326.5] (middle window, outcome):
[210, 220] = 1.3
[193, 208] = 1.5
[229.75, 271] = -3.0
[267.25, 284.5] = -3.7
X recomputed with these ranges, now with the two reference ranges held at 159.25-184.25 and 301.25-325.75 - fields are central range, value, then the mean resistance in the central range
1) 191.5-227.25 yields 0.09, 6.13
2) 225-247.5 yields 0.03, 6.44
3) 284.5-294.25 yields -0.13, 7.41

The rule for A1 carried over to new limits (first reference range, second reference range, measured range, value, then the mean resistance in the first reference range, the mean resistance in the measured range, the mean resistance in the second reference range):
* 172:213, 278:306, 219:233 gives 1.7 K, 6.73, 6.06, 7.3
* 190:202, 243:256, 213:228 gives 1.9 K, 6.4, 5.99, 7.35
